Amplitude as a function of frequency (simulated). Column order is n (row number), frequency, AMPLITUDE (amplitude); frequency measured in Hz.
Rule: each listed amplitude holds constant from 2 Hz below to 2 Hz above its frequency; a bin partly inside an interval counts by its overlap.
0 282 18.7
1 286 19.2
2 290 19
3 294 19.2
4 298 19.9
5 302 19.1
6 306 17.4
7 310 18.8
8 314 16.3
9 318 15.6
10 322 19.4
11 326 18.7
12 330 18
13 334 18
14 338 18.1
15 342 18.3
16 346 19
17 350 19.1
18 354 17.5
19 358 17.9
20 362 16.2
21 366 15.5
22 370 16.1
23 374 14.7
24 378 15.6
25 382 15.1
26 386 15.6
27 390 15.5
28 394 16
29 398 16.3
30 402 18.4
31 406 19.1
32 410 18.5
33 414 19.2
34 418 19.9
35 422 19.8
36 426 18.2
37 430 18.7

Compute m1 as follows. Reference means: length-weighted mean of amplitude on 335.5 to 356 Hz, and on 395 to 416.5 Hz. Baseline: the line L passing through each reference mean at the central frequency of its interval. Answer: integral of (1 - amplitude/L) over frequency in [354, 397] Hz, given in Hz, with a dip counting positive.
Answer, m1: 5.6 Hz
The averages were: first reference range 18.4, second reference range 18.2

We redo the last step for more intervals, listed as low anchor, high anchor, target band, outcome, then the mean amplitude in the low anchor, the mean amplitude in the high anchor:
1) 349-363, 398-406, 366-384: 2.5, 17.7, 18.1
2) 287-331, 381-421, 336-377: 1.6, 18.3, 17.5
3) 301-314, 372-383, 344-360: -2.1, 18.1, 15.1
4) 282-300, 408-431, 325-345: 1.0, 19.3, 19.1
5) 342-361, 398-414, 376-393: 2.7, 18.3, 18.4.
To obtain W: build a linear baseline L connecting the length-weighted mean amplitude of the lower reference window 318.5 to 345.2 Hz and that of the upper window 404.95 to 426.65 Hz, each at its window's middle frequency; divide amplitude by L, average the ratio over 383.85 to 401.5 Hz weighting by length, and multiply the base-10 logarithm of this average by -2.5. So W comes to 0.18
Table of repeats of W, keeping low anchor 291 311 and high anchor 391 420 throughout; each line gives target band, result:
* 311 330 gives 0.07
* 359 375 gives 0.16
